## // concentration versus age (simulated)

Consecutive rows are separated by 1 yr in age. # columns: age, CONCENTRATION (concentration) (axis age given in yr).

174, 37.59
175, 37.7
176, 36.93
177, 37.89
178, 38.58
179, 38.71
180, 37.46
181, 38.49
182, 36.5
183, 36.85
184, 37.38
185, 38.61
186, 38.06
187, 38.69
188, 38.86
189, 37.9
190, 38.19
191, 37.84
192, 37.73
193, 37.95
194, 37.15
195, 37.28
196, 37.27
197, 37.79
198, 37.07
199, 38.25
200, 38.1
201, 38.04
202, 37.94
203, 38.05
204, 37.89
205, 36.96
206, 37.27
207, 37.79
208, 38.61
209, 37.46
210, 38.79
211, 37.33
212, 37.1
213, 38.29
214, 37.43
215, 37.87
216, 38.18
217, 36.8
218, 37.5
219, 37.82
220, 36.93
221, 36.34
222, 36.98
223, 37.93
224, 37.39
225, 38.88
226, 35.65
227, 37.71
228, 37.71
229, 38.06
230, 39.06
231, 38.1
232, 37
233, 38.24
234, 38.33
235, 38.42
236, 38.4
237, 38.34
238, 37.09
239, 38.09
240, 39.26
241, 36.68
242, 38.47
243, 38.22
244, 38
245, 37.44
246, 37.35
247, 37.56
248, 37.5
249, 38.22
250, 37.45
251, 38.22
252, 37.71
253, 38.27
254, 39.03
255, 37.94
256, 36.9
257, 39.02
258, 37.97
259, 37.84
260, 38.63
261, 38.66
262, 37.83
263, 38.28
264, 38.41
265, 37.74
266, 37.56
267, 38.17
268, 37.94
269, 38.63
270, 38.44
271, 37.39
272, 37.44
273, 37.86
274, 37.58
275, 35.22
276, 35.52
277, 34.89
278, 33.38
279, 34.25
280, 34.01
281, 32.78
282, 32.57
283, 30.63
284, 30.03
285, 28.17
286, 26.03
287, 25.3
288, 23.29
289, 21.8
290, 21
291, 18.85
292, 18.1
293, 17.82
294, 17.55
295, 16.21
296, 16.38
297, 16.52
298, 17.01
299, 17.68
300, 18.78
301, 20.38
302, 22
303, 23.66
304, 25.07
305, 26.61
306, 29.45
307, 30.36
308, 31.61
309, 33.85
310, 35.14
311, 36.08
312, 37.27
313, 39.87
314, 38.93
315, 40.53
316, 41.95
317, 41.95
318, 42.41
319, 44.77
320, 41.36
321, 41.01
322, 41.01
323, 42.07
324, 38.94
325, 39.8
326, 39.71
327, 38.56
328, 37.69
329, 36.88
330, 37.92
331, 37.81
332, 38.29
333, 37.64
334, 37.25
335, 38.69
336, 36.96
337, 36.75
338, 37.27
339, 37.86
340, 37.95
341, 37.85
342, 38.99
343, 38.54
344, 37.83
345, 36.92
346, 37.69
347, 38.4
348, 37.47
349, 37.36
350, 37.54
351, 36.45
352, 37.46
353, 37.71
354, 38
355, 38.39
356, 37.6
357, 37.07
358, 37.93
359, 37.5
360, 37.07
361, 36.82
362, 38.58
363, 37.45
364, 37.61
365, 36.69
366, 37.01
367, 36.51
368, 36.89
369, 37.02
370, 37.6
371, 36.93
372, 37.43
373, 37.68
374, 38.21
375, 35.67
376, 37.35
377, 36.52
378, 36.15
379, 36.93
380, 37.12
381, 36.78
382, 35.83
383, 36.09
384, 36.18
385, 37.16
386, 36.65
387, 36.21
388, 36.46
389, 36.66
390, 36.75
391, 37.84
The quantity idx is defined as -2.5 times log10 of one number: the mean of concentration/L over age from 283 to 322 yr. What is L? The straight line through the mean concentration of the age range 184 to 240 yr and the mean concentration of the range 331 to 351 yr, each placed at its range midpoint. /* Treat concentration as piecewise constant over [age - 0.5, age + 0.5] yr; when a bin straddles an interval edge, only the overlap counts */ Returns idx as 0.306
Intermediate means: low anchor 37.8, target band 28.5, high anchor 37.7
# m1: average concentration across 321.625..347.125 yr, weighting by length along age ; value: 38.3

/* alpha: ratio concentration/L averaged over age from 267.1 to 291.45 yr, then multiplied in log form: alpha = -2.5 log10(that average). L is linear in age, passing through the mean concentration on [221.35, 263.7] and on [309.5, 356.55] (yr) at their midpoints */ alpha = 0.195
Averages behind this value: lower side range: 37.9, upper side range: 38.6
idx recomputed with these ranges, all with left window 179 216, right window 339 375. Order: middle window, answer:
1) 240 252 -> -0.002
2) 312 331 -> -0.072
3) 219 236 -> 0.002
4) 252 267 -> -0.013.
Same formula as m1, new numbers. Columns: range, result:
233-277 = 37.9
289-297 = 18.1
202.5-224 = 37.6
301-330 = 36.1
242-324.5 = 33.1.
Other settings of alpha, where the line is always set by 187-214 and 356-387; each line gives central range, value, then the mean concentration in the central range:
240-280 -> 0.00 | 37.5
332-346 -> -0.02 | 37.7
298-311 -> 0.38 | 26.2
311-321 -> -0.10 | 40.8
